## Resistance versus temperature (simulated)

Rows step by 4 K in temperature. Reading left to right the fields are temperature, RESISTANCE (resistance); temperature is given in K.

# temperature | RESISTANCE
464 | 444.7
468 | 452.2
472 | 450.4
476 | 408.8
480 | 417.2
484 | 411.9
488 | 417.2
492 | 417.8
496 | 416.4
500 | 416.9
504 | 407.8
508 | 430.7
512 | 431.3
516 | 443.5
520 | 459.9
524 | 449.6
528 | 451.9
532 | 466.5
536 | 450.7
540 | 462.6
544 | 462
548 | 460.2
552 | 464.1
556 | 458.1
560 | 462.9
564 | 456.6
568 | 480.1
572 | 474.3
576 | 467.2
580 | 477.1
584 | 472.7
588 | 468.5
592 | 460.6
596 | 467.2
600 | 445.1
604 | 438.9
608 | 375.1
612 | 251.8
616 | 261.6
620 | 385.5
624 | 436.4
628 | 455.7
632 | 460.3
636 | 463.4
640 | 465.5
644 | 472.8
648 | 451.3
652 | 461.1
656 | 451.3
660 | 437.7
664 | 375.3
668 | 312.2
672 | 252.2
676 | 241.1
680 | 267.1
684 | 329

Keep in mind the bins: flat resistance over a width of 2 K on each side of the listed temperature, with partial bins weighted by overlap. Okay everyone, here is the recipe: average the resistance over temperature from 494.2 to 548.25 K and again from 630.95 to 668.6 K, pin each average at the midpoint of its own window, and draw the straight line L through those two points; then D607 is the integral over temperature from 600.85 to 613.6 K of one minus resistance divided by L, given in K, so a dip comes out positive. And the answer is 2.1 K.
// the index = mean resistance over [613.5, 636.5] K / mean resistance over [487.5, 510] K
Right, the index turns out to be 1.0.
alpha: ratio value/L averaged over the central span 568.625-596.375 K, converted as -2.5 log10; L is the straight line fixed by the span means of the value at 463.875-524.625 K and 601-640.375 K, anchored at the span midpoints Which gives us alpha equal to -0.16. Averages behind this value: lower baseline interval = 429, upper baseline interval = 398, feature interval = 470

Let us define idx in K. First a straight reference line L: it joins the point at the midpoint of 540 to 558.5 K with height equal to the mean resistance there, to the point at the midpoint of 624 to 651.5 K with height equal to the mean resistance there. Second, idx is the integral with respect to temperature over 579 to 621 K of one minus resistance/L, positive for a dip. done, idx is 4.7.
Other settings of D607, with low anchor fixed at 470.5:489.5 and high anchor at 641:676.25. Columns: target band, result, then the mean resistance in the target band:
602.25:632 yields 1.6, 378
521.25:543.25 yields -2.4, 457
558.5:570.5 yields -1.7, 467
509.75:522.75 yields -0.9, 445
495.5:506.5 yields 0.1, 414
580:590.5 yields -1.7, 471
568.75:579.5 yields -1.8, 473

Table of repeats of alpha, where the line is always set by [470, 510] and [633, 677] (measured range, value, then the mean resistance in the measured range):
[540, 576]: -0.13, 465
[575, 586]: -0.15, 473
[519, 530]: -0.09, 453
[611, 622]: 0.32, 304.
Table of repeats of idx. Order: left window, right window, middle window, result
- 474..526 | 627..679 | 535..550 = -1.43 K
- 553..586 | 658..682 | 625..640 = -3.53 K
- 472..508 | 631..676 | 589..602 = -1.45 K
